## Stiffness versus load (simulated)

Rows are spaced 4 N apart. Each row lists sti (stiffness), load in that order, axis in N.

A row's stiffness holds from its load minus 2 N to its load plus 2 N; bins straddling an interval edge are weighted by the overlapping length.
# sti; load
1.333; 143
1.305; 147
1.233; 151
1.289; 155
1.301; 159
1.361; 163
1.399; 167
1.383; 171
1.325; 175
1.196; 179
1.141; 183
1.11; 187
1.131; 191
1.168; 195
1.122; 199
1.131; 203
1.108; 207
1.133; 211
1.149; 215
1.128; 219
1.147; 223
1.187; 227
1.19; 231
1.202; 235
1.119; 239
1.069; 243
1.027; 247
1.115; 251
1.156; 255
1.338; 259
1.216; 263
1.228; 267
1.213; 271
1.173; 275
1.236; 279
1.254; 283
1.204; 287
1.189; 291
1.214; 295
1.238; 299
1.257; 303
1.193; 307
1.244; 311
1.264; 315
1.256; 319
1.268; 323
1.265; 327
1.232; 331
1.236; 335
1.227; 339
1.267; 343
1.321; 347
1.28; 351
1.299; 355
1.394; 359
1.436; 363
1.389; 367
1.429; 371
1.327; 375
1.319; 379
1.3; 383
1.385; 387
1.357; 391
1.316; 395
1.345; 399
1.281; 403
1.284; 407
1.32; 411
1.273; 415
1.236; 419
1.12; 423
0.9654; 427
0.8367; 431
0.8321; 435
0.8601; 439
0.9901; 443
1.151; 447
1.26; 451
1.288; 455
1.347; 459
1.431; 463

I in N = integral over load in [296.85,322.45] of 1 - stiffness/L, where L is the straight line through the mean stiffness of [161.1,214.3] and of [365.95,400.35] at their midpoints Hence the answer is 1.1 N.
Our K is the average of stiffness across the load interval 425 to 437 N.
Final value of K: 0.878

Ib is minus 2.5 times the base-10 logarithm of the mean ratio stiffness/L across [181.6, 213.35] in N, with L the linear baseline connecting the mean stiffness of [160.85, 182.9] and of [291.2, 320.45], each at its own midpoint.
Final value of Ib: 0.15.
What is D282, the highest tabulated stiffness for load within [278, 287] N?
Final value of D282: 1.254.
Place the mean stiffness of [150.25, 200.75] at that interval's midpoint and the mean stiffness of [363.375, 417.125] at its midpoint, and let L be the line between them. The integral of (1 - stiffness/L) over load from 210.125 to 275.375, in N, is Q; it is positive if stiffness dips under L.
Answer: 5.6 N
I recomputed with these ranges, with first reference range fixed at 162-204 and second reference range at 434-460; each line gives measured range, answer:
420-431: 0.9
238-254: 1.5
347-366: -3.4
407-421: -2.0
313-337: -1.9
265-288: -0.7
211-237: 0.9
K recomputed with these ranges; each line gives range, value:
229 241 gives 1.17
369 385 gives 1.34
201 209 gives 1.12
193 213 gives 1.13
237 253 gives 1.08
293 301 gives 1.23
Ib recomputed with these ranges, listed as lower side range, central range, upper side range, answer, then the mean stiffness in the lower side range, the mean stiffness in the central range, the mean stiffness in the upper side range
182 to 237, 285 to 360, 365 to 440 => -0.054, 1.15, 1.25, 1.22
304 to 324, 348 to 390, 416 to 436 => -0.194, 1.24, 1.35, 1.02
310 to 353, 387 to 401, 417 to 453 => -0.199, 1.26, 1.35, 1.03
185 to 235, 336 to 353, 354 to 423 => 0.010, 1.14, 1.27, 1.33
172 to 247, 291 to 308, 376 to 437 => -0.039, 1.15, 1.22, 1.21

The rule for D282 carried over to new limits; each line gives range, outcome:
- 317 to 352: 1.321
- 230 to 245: 1.202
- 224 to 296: 1.338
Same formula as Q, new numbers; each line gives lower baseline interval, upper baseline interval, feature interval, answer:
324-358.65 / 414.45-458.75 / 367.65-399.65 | -4.4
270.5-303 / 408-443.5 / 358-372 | -3.5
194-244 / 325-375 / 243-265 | 0.5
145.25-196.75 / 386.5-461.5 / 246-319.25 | 0.6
